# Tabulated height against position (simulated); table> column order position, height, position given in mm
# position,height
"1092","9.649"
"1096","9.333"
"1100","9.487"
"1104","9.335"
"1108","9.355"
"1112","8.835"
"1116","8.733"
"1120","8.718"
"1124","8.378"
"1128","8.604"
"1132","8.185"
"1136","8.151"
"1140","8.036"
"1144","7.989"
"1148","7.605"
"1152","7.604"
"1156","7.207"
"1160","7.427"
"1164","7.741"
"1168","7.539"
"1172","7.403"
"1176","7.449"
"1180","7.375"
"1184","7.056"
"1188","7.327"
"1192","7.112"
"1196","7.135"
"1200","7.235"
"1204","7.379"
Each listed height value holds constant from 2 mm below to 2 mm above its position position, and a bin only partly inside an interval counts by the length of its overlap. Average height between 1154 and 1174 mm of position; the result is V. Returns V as 7.46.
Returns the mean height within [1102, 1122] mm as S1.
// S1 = 9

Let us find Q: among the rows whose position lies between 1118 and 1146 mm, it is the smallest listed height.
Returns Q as 7.989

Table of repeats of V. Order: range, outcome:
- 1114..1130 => 8.61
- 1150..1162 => 7.41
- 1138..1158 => 7.69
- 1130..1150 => 7.99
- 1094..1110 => 9.38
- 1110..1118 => 8.78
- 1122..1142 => 8.27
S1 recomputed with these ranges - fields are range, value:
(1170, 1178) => 7.43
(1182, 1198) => 7.16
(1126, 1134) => 8.39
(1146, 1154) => 7.6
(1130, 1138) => 8.17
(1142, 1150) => 7.8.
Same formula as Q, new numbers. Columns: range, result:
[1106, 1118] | 8.733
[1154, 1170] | 7.207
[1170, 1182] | 7.375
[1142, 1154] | 7.604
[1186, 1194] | 7.112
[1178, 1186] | 7.056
